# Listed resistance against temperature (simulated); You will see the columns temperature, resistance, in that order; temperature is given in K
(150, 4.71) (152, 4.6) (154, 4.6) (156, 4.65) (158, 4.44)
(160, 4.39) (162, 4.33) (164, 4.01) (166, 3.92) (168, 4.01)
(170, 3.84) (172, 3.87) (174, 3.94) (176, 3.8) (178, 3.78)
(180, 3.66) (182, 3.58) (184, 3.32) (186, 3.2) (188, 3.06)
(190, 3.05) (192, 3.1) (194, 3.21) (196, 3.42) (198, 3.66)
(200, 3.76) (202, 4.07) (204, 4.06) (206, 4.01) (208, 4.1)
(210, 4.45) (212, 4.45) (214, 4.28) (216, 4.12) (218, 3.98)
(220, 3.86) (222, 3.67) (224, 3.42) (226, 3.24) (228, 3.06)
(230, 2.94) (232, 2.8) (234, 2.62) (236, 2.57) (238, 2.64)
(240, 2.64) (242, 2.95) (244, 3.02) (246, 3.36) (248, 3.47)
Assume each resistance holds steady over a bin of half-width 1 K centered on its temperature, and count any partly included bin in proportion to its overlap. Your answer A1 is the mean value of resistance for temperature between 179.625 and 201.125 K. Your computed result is 3.36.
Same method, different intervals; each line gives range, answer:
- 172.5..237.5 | 3.57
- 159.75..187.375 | 3.81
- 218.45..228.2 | 3.51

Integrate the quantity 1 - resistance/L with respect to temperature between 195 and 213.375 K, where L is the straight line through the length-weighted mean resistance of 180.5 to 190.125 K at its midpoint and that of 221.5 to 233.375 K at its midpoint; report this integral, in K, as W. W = -4.5 K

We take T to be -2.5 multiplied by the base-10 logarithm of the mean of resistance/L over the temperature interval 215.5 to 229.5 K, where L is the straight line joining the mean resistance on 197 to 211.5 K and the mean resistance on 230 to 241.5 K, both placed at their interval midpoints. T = -0.10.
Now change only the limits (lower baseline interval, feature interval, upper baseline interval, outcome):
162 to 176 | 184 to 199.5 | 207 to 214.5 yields 0.26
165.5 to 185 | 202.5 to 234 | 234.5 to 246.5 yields -0.18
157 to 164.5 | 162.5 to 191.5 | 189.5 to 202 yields 0.08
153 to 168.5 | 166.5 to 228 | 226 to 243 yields -0.06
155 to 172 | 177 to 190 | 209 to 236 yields 0.17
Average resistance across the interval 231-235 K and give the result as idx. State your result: 2.71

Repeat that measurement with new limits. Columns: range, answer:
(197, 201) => 3.71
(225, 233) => 3.01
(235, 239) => 2.6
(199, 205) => 3.96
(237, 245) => 2.81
